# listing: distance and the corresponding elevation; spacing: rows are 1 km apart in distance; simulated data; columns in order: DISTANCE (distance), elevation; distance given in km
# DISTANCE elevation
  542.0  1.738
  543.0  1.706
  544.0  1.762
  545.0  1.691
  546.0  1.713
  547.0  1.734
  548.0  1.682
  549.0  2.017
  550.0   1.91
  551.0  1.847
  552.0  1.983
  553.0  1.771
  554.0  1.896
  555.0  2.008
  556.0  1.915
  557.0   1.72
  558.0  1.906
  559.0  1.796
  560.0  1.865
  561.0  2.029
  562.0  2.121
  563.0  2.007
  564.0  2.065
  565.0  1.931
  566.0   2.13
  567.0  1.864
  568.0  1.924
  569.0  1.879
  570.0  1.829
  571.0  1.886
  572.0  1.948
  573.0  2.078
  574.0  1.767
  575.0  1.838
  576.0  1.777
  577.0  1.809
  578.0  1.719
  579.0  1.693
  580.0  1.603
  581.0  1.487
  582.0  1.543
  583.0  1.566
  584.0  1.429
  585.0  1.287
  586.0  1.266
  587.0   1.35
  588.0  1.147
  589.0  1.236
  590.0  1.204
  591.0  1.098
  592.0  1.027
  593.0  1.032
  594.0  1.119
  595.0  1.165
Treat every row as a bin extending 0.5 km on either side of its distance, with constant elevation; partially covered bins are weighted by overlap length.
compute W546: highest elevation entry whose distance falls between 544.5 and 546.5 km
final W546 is 1.713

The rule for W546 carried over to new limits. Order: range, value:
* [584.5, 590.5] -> 1.35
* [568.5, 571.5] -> 1.886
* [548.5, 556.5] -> 2.017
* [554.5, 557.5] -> 2.008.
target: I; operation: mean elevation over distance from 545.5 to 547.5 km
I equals 1.72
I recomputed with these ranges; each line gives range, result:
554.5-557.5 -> 1.88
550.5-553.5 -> 1.87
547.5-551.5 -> 1.86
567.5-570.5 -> 1.88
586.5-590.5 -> 1.23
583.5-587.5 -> 1.33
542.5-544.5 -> 1.73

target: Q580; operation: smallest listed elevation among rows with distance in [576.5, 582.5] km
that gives 1.487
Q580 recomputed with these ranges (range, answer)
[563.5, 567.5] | 1.864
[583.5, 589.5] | 1.147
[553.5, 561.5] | 1.72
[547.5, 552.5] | 1.682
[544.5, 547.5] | 1.691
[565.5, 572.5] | 1.829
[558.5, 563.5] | 1.796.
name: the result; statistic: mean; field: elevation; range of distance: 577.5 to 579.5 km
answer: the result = 1.71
